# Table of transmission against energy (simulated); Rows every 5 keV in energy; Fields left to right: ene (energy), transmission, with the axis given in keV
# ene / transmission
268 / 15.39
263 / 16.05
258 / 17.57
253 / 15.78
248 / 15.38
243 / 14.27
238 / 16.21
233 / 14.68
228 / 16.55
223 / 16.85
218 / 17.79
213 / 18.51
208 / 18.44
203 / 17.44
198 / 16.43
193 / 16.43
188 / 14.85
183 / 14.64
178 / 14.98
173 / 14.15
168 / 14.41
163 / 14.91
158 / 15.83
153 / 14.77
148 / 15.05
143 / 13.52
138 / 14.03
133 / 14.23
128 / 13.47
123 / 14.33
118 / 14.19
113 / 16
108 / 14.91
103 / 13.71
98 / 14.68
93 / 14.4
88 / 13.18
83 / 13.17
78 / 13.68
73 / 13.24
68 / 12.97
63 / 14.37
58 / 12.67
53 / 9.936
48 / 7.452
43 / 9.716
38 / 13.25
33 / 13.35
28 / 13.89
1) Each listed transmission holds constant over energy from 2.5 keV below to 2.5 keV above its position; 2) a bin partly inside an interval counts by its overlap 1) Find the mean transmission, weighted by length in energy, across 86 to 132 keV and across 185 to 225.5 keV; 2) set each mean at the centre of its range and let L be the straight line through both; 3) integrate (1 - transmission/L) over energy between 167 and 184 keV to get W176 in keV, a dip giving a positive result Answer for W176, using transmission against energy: 1.7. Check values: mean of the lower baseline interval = 14.3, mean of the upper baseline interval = 17.1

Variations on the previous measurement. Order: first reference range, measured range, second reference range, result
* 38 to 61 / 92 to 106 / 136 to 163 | -2.0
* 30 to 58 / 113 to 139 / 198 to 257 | -1.5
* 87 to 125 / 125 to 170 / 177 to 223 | 2.9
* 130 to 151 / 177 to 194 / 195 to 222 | 1.4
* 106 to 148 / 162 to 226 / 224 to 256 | -4.6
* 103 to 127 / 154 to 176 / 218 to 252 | 0.5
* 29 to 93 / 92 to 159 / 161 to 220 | -1.3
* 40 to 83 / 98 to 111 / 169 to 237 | -1.2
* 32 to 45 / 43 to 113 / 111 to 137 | 1.3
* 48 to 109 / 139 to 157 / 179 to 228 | 0.7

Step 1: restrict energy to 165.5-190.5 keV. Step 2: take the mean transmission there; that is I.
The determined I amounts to 14.6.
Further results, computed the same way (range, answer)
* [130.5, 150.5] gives 14.2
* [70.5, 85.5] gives 13.4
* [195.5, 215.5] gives 17.7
